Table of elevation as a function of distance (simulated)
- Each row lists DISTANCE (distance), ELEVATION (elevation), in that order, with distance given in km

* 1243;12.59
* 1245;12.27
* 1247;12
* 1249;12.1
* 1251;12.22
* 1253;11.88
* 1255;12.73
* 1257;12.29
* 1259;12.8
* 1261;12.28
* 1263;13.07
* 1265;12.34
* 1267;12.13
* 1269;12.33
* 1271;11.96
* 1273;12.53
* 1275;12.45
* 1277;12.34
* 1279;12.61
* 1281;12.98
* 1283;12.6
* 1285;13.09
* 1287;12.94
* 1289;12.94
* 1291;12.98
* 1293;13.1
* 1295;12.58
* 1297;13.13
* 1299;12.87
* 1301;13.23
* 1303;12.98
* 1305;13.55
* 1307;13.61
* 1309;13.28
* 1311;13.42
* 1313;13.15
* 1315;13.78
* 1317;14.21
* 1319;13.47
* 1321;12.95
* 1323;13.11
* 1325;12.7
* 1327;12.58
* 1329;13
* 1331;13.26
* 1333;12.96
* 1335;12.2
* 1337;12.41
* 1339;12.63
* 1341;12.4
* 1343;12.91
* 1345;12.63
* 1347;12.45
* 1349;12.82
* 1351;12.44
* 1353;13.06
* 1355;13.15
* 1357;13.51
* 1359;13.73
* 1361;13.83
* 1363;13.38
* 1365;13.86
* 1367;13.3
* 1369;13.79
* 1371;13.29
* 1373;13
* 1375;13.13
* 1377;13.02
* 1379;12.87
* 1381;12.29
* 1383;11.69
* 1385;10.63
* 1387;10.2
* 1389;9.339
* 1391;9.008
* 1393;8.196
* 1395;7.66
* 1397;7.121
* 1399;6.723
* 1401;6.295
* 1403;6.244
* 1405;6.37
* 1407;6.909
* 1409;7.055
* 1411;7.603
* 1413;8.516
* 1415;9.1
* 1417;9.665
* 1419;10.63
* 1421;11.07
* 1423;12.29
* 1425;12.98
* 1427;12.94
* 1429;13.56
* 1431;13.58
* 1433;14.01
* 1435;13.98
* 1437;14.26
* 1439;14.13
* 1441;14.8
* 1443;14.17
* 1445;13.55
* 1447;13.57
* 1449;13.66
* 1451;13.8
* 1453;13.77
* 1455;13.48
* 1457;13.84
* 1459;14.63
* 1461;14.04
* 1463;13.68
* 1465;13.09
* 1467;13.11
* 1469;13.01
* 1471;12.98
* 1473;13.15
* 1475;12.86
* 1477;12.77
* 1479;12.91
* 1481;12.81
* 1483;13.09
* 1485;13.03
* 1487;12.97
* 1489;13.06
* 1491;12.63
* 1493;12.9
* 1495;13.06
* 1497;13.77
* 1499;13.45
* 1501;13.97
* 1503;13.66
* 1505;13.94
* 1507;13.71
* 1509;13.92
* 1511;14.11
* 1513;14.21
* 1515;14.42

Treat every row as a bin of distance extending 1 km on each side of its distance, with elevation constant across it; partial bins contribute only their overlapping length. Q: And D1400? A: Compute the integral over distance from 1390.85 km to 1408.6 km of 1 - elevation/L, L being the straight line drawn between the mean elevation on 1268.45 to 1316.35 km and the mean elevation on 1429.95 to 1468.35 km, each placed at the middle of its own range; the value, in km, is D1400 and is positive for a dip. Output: 8.5 km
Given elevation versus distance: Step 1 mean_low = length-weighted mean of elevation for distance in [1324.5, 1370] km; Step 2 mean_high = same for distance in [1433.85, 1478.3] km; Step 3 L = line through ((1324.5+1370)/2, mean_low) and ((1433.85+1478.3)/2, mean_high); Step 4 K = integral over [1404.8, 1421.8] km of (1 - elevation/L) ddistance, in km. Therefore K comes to 6.1 km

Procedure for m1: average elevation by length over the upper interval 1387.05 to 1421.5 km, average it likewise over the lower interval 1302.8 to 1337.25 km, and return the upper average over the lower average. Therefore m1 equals 0.62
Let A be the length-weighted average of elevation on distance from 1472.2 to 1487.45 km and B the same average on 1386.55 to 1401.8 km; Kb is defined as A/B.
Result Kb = 1.62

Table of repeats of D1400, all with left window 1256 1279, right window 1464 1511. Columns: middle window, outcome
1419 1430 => 0.51 km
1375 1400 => 5.50 km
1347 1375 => -1.14 km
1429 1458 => -1.82 km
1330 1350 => 0.03 km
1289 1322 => -1.83 km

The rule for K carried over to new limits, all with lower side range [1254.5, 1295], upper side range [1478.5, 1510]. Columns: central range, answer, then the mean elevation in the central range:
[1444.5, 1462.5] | -0.9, 13.8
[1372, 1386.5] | 0.7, 12.3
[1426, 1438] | -0.6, 13.7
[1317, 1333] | -0.4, 13.1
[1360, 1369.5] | -0.5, 13.6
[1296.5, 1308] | -0.5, 13.2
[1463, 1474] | 0.1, 13.1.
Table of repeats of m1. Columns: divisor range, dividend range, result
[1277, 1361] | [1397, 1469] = 0.90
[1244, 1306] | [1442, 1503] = 1.06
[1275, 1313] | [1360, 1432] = 0.81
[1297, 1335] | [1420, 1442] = 1.02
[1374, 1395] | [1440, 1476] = 1.25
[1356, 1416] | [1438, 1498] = 1.29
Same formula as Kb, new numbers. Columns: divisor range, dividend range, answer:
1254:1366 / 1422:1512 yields 1.04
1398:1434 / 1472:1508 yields 1.35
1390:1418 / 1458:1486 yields 1.74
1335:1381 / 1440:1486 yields 1.03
